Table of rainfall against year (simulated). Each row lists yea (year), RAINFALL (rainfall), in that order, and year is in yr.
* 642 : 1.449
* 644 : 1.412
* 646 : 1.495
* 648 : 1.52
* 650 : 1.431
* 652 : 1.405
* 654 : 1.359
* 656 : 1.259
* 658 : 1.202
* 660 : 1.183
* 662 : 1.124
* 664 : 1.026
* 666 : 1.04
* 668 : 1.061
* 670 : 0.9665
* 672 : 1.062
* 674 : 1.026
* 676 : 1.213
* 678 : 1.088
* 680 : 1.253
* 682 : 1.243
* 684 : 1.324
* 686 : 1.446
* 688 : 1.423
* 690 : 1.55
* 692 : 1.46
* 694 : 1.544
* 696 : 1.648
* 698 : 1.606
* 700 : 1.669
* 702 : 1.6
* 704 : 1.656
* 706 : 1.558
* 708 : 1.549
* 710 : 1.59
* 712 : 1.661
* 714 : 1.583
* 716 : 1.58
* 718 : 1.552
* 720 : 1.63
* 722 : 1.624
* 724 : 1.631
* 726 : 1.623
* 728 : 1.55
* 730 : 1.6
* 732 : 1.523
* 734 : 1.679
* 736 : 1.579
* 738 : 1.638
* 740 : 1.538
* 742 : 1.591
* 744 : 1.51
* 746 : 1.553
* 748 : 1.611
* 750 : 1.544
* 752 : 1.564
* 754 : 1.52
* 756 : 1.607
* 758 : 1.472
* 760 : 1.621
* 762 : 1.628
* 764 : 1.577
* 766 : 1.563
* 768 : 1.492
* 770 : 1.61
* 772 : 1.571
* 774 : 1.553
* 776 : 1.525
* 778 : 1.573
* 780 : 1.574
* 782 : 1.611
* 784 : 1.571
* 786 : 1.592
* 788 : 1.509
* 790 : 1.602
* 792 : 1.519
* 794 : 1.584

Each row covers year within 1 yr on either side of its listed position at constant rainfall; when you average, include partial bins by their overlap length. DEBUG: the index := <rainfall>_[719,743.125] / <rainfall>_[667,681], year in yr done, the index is 1.5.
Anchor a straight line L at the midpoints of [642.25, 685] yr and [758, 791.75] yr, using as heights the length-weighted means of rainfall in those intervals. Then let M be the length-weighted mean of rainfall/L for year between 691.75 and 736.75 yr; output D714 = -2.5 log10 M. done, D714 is -0.16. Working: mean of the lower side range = 1.23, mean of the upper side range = 1.57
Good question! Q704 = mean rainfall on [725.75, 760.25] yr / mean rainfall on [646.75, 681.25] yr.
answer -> 1.32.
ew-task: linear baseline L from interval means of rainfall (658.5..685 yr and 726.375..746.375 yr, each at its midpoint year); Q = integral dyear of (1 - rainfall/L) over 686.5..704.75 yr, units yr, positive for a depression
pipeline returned -3.9 yr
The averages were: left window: 1.13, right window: 1.58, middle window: 1.57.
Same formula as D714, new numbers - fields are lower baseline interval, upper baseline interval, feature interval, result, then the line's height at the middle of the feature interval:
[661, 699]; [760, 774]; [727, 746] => -0.08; 1.47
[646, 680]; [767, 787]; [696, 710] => -0.21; 1.33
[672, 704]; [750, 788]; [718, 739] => -0.08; 1.48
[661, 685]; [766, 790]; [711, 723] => -0.22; 1.31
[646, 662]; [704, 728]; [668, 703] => 0.09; 1.47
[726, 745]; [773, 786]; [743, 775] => 0.01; 1.57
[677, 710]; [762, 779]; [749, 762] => -0.01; 1.55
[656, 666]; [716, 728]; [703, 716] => -0.06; 1.51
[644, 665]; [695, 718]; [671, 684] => 0.23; 1.44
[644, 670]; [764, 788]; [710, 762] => -0.09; 1.46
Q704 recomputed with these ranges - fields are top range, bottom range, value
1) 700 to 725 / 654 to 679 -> 1.44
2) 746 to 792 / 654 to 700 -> 1.23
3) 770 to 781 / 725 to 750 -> 0.99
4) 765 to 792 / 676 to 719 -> 1.04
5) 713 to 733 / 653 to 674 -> 1.42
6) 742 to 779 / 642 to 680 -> 1.28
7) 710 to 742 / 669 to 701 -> 1.19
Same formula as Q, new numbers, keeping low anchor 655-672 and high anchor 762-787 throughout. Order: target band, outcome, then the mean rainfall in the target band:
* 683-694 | -2.2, 1.45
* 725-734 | -1.3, 1.59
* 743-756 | -0.8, 1.55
